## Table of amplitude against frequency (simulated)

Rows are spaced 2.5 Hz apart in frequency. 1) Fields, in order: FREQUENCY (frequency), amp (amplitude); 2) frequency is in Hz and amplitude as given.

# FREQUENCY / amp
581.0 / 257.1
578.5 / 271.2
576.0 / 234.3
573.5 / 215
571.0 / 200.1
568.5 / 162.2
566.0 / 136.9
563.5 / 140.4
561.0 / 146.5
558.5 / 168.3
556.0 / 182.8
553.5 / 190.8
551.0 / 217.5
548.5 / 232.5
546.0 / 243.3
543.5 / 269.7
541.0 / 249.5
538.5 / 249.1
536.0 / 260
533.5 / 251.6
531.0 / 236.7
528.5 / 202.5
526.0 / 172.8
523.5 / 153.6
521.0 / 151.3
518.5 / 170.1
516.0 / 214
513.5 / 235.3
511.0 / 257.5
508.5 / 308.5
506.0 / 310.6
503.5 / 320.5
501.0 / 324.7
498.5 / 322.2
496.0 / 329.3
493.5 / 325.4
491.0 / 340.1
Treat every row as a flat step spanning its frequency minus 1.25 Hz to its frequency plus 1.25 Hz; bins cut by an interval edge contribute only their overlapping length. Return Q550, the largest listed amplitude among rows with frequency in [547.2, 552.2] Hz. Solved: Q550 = 232.5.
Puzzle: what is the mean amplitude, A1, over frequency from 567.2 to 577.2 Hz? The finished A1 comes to 202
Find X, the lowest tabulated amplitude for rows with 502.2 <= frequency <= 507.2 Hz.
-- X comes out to 310.6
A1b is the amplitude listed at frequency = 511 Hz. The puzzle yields 257.5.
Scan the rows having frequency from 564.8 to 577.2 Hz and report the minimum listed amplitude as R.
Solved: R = 136.9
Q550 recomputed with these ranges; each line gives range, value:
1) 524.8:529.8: 202.5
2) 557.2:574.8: 215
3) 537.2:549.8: 269.7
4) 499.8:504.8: 324.7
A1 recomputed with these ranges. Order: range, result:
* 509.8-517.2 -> 236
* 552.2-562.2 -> 172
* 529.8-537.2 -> 249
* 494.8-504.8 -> 324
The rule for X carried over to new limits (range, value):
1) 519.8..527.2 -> 151.3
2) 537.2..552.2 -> 217.5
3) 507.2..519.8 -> 170.1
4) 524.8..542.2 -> 172.8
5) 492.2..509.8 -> 308.5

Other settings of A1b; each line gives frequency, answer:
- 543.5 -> 269.7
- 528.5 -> 202.5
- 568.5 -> 162.2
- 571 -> 200.1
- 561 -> 146.5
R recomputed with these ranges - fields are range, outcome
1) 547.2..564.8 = 140.4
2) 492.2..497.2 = 325.4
